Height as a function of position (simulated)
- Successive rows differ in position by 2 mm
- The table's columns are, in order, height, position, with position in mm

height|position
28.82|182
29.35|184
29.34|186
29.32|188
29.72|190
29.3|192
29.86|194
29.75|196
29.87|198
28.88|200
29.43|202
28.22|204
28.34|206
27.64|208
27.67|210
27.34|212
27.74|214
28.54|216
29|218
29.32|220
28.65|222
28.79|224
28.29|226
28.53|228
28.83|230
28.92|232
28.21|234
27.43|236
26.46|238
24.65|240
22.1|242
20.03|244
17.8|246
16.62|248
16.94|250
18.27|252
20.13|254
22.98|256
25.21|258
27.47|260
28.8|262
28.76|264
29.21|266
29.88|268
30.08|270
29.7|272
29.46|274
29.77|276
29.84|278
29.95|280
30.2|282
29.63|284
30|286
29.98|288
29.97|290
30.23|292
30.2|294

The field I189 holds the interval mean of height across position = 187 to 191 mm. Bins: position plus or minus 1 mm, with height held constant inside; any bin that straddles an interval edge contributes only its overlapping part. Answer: 29.5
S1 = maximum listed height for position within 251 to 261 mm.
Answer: 27.47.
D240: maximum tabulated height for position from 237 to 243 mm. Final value 26.46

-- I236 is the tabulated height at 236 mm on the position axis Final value 27.43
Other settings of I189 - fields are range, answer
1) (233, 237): 27.8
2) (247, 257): 19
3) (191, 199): 29.7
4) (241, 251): 18.7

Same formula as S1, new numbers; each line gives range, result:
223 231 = 28.83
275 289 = 30.2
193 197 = 29.86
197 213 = 29.87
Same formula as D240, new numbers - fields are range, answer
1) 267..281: 30.08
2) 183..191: 29.72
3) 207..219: 29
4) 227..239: 28.92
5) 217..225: 29.32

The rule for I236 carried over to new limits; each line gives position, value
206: 28.34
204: 28.22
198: 29.87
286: 30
